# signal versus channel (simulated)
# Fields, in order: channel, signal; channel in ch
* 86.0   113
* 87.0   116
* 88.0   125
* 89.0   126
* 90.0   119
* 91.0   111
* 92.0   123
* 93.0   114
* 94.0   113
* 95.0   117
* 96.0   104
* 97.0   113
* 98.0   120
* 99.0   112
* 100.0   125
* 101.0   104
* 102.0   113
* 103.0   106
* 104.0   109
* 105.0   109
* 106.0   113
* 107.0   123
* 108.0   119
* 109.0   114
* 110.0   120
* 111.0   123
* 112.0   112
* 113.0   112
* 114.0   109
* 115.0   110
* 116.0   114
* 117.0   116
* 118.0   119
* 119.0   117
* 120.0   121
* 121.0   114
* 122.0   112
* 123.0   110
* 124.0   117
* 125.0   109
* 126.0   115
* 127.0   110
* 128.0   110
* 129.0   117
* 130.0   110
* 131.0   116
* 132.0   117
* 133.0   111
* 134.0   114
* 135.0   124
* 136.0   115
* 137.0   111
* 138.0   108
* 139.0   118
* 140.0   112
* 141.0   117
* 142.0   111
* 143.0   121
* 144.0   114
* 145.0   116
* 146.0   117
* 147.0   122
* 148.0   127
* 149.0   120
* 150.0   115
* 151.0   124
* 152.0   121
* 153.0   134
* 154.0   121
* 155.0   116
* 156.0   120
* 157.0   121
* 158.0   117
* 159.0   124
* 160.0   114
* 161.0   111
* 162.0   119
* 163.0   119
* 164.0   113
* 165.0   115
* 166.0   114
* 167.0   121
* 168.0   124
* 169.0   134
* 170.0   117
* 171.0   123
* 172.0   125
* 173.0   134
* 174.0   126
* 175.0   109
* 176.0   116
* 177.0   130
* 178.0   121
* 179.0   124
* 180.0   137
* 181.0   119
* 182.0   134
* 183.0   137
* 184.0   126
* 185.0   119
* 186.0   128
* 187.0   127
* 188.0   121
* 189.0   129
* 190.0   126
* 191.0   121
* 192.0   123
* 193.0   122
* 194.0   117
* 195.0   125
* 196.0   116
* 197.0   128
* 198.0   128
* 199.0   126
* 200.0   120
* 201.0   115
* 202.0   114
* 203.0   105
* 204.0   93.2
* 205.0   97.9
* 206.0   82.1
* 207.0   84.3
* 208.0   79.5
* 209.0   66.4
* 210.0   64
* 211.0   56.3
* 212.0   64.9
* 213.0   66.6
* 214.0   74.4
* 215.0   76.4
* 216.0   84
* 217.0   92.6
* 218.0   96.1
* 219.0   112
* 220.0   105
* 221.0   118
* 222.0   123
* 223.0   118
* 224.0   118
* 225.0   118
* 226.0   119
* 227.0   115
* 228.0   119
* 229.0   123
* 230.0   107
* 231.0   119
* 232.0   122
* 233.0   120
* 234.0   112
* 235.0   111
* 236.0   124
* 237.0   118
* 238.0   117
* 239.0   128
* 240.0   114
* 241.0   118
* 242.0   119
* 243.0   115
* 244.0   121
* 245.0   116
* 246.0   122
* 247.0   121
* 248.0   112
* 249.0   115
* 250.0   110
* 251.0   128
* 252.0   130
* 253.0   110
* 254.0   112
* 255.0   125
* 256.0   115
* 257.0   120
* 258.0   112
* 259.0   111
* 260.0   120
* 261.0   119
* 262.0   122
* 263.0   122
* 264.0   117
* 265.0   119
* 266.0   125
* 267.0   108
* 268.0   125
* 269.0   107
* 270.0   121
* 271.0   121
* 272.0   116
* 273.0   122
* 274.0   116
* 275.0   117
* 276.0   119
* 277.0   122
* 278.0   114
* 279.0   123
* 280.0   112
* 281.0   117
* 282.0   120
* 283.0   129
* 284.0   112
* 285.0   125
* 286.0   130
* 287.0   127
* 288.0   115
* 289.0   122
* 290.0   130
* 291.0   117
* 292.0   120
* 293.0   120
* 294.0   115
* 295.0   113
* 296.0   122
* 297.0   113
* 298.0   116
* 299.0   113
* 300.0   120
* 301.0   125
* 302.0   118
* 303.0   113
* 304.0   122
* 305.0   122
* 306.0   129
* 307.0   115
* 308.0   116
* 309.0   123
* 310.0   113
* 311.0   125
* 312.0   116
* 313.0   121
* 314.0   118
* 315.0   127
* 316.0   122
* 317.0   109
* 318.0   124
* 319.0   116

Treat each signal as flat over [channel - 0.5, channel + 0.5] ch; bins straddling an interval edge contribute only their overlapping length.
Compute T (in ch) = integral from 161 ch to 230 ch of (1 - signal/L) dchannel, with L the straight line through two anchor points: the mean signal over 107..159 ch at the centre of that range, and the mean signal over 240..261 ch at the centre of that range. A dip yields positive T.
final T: 3.0 ch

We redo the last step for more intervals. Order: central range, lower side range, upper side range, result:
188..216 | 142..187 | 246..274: 4.54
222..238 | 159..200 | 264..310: 0.46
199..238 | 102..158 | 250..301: 5.23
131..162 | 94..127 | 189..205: -0.52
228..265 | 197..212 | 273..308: -3.81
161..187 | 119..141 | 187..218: -4.21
